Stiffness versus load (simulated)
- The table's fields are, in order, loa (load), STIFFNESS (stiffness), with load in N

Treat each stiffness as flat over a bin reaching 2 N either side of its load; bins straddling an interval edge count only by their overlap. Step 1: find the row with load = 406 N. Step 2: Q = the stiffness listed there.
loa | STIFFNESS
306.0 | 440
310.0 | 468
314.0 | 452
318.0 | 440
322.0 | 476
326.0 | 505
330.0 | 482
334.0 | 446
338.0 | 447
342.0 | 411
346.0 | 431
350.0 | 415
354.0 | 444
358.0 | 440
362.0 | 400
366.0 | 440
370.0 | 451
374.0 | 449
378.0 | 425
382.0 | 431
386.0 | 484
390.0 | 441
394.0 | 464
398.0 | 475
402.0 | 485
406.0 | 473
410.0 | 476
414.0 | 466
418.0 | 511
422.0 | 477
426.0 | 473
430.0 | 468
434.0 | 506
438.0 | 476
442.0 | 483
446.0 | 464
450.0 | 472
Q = 473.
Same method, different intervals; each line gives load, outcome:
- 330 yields 482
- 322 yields 476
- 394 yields 464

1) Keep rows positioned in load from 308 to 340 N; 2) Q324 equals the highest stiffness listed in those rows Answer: 505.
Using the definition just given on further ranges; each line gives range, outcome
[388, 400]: 475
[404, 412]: 476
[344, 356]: 444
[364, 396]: 484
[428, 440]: 506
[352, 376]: 451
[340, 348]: 431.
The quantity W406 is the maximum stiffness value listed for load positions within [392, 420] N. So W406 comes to 511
